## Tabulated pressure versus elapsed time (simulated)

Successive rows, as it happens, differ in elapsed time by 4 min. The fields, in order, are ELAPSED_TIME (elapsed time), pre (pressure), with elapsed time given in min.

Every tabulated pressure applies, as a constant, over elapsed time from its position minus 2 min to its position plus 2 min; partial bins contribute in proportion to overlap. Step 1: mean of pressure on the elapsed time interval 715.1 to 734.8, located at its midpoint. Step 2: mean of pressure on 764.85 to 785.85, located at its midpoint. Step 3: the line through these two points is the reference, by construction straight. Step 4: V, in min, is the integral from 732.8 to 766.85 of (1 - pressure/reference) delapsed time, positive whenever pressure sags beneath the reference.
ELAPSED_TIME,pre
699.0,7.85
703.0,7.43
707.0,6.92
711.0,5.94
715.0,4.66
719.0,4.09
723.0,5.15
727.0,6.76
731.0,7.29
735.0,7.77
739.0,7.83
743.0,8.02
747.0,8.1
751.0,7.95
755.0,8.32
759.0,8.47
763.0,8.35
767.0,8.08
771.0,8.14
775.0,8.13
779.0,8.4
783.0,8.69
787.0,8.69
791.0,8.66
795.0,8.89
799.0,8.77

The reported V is -4.98 min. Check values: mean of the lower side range 5.89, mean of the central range 8.1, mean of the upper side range 8.3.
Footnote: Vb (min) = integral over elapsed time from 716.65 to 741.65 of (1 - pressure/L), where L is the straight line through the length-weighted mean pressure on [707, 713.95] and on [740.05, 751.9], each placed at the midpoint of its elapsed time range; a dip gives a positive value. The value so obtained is 2.3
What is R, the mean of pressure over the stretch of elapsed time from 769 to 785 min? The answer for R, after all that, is 8.34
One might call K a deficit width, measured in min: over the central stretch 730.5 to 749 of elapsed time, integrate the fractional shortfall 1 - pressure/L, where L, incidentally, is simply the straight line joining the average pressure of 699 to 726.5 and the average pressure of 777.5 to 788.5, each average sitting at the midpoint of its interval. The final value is -2.4 min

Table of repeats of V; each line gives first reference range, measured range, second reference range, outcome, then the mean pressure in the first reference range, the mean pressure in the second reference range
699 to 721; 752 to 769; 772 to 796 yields -1.2 min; 5.99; 8.55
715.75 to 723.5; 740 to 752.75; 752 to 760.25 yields -1.3 min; 4.52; 8.33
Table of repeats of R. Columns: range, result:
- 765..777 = 8.12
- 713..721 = 4.38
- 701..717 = 6.24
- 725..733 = 7.03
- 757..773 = 8.26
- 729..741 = 7.63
